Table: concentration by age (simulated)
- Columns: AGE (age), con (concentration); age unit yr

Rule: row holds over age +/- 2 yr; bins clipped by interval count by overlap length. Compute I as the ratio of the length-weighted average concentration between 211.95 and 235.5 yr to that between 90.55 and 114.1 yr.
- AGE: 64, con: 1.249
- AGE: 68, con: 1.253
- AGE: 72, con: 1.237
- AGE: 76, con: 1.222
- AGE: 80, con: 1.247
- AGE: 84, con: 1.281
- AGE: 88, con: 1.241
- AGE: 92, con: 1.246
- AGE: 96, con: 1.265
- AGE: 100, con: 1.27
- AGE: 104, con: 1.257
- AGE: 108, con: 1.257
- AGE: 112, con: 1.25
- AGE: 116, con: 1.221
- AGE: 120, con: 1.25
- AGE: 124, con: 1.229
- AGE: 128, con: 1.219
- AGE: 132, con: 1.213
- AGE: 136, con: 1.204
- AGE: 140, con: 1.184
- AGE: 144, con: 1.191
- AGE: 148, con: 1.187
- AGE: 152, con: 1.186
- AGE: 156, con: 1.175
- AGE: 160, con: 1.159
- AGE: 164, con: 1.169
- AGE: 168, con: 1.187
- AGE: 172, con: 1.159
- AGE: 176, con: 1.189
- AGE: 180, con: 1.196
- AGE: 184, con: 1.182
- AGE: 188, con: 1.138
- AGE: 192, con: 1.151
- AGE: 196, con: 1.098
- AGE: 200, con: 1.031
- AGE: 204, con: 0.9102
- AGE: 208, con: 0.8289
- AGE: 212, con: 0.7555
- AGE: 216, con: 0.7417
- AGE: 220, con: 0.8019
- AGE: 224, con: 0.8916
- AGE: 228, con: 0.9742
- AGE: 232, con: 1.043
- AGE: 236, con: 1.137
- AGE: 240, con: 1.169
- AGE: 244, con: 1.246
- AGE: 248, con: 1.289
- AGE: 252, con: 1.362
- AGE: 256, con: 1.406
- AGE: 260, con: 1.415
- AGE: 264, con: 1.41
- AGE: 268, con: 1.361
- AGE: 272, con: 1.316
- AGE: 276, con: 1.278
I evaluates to 0.7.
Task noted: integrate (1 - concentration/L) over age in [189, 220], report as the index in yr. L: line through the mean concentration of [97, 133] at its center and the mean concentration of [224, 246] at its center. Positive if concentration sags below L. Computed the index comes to 5.6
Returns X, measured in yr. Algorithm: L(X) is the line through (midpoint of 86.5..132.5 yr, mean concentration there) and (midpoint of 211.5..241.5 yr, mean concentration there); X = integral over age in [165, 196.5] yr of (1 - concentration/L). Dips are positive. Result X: -3.1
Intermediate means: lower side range 1.24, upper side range 0.945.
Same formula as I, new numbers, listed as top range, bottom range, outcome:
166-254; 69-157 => 0.87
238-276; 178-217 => 1.31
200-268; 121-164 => 0.91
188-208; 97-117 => 0.83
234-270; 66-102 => 1.05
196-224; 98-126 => 0.69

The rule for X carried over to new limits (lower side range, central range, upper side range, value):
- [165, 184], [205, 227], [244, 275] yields 7.8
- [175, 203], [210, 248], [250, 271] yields 8.6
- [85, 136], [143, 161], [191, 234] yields -1.1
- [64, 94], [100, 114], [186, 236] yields -0.8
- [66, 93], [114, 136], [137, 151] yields -0.3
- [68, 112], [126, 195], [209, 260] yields -0.8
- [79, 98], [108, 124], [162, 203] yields -0.2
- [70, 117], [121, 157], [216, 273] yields 0.9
